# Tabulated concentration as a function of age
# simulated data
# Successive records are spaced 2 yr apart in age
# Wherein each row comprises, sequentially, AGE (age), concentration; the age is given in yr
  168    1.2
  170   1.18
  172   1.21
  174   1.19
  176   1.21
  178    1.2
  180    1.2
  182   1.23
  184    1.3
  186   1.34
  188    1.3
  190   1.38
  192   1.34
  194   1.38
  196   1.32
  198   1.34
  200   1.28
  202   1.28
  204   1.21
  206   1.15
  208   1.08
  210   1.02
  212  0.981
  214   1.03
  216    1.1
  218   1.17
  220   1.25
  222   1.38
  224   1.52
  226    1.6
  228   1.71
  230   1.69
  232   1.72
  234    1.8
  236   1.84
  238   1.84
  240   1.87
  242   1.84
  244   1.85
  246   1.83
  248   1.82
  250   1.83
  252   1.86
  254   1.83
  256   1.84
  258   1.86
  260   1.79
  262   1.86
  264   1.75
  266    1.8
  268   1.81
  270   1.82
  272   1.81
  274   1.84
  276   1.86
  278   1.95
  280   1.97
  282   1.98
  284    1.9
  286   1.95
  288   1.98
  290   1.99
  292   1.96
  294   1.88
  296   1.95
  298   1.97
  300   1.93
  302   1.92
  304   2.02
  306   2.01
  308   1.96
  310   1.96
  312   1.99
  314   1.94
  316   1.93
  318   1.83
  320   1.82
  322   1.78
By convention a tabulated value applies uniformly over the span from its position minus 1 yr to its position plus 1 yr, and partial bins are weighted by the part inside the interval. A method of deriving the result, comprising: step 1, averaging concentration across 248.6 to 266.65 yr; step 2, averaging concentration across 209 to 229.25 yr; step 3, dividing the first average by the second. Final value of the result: 1.4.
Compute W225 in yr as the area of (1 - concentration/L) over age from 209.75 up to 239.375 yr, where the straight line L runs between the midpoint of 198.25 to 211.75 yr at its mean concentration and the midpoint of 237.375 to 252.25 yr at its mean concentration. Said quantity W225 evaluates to 1.1 yr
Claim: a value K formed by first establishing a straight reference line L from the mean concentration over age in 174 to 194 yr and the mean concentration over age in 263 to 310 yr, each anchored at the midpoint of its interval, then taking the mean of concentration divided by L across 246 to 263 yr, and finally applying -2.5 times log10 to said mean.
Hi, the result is -0.07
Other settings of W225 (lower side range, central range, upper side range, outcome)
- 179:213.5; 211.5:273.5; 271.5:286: -2.1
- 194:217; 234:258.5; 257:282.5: -3.7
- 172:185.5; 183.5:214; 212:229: 0.8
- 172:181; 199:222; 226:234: 5.6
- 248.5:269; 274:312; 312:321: -1.8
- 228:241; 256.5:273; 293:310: 0.4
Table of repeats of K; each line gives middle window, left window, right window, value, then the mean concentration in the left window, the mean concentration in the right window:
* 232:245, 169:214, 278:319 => -0.18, 1.23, 1.95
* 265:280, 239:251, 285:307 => 0.03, 1.84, 1.96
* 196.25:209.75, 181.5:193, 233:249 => 0.20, 1.32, 1.84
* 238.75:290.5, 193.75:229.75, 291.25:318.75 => -0.13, 1.27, 1.95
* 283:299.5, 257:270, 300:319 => -0.03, 1.81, 1.95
